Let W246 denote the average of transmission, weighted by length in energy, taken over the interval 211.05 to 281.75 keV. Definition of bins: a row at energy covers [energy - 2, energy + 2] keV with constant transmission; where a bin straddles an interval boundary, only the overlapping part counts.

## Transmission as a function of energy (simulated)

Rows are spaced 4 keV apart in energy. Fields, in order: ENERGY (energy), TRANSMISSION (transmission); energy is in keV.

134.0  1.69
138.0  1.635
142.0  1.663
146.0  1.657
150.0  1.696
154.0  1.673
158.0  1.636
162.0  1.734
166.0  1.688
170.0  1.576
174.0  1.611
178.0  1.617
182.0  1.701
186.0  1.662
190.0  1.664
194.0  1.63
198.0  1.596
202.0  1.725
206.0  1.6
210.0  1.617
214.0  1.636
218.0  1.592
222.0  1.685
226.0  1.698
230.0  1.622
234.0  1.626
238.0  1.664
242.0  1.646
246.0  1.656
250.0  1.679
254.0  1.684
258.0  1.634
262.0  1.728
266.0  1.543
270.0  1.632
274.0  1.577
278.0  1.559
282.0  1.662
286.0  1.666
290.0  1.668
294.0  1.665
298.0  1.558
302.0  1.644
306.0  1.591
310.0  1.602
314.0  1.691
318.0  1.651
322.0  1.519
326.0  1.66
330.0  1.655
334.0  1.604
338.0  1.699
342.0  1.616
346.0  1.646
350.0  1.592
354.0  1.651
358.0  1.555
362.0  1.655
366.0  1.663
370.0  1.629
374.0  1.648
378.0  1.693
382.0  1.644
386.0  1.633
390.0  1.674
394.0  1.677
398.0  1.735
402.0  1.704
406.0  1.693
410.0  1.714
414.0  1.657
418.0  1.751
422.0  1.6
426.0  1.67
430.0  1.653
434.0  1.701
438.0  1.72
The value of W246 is 1.64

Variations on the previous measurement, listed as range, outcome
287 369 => 1.63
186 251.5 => 1.65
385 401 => 1.68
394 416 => 1.7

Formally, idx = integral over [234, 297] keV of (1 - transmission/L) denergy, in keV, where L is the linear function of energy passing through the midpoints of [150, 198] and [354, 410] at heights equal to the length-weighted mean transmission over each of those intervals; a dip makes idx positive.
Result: 0.6 keV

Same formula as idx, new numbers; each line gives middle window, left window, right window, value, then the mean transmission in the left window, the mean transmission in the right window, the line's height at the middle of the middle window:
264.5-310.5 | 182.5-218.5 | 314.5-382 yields 0.6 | 1.64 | 1.64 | 1.64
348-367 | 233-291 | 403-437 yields 0.5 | 1.64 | 1.68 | 1.67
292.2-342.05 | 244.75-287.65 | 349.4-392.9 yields 0.4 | 1.64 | 1.64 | 1.64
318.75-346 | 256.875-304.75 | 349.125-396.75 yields 0.2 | 1.63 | 1.65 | 1.64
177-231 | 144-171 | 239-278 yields 0.3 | 1.67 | 1.64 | 1.65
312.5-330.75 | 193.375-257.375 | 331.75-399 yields 0.2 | 1.65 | 1.65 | 1.65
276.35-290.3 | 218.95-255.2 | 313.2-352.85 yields 0.1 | 1.66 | 1.63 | 1.65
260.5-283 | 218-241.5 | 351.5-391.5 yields 0.5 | 1.65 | 1.64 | 1.65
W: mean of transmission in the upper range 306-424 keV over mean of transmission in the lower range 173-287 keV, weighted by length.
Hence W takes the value 1.01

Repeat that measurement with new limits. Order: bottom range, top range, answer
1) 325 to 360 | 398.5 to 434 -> 1.03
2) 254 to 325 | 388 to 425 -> 1.04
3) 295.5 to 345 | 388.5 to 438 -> 1.04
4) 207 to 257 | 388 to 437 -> 1.02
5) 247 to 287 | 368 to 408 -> 1.02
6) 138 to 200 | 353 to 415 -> 1.01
